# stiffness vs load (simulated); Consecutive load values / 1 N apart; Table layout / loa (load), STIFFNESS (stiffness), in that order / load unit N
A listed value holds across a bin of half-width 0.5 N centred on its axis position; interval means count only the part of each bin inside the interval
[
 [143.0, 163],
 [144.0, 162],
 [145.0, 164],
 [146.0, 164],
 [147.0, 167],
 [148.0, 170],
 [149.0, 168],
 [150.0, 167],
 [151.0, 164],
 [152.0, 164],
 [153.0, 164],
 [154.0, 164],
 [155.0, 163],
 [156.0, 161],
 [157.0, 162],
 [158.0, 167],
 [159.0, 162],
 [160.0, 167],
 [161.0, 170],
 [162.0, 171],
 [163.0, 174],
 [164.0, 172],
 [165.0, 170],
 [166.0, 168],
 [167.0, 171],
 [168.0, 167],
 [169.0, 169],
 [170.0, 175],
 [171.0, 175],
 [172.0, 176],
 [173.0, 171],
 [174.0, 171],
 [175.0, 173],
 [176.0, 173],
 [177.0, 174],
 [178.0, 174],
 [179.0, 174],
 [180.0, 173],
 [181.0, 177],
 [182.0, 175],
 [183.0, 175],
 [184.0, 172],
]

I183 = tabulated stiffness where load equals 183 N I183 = 175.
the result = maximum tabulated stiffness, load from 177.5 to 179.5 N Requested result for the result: 174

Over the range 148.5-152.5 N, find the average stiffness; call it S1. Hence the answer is 166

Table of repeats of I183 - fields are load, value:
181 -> 177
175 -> 173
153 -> 164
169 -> 169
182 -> 175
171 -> 175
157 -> 162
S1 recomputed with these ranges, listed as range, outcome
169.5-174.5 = 174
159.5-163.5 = 170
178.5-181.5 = 175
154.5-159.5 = 163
